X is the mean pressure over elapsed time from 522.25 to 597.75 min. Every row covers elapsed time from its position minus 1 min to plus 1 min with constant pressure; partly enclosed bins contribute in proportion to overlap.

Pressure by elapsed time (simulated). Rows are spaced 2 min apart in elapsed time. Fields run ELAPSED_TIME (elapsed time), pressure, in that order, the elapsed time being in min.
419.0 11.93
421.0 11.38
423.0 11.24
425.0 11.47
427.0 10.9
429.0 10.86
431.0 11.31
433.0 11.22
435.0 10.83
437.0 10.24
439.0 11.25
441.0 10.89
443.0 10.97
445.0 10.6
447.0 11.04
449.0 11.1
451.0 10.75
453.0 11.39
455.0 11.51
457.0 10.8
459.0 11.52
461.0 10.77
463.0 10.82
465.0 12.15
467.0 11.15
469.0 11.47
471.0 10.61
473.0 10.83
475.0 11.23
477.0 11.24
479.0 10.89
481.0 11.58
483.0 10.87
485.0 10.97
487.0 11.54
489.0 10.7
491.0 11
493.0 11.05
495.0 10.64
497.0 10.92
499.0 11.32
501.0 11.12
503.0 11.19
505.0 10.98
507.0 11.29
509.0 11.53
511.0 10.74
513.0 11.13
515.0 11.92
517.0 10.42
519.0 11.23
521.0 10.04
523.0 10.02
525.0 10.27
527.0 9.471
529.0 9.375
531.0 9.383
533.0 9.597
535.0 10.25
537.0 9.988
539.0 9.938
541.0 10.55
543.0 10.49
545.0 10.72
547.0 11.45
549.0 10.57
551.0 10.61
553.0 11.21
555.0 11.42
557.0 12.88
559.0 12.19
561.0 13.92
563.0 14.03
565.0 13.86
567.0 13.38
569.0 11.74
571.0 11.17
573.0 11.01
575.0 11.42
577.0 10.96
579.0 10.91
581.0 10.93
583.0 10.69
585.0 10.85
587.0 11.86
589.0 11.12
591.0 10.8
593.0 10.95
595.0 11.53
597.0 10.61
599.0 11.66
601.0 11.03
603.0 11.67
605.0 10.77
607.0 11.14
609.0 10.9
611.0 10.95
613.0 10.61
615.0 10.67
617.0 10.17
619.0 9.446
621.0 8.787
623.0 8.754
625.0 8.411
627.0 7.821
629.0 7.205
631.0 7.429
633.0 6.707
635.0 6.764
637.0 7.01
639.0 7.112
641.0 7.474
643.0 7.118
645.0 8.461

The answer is 11.1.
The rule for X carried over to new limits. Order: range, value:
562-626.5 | 11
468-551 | 10.7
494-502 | 11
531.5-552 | 10.4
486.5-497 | 11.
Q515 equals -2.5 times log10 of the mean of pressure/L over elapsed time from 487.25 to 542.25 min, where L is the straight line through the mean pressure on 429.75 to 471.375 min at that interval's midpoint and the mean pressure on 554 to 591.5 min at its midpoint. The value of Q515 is 0.09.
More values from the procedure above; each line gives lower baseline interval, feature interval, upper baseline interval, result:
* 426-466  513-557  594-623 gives 0.03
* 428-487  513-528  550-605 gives 0.08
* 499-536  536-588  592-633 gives -0.12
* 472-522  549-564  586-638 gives -0.17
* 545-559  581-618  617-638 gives -0.19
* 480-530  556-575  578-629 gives -0.19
